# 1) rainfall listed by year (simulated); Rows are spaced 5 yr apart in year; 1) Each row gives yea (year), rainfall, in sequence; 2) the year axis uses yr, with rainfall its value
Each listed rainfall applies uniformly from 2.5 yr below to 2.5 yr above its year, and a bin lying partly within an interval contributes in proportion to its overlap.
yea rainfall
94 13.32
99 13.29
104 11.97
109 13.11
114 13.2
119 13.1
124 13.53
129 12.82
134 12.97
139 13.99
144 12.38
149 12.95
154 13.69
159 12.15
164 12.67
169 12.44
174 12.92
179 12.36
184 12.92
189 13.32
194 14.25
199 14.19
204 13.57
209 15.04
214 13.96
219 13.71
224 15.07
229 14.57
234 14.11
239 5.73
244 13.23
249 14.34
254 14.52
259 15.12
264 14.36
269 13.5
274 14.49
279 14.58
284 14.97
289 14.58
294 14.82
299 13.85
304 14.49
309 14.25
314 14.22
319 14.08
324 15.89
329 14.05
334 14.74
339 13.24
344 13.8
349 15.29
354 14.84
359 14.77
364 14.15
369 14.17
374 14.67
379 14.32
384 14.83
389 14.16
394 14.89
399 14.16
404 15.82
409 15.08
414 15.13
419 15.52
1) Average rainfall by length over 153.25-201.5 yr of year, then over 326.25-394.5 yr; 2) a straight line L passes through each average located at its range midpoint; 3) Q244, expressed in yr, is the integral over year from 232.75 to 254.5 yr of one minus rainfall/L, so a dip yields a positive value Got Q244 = 2.4 yr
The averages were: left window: 13.1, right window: 14.4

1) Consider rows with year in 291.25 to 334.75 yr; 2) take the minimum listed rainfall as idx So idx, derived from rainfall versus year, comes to 13.85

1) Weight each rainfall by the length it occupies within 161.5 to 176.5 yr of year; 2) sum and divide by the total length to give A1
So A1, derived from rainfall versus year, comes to 12.7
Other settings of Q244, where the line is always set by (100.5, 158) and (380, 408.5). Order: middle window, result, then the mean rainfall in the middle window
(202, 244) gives 1.3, 13.2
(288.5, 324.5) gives -0.6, 14.4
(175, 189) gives 0.6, 12.8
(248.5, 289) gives -1.6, 14.5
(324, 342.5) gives 0.2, 14.3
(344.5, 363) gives -0.3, 14.8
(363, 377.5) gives 0.3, 14.3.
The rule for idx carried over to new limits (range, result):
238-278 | 5.73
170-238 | 12.36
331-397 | 13.24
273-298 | 14.49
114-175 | 12.15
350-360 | 14.77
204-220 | 13.57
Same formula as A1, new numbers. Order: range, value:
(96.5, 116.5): 12.9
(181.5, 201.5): 13.7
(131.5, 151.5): 13.1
